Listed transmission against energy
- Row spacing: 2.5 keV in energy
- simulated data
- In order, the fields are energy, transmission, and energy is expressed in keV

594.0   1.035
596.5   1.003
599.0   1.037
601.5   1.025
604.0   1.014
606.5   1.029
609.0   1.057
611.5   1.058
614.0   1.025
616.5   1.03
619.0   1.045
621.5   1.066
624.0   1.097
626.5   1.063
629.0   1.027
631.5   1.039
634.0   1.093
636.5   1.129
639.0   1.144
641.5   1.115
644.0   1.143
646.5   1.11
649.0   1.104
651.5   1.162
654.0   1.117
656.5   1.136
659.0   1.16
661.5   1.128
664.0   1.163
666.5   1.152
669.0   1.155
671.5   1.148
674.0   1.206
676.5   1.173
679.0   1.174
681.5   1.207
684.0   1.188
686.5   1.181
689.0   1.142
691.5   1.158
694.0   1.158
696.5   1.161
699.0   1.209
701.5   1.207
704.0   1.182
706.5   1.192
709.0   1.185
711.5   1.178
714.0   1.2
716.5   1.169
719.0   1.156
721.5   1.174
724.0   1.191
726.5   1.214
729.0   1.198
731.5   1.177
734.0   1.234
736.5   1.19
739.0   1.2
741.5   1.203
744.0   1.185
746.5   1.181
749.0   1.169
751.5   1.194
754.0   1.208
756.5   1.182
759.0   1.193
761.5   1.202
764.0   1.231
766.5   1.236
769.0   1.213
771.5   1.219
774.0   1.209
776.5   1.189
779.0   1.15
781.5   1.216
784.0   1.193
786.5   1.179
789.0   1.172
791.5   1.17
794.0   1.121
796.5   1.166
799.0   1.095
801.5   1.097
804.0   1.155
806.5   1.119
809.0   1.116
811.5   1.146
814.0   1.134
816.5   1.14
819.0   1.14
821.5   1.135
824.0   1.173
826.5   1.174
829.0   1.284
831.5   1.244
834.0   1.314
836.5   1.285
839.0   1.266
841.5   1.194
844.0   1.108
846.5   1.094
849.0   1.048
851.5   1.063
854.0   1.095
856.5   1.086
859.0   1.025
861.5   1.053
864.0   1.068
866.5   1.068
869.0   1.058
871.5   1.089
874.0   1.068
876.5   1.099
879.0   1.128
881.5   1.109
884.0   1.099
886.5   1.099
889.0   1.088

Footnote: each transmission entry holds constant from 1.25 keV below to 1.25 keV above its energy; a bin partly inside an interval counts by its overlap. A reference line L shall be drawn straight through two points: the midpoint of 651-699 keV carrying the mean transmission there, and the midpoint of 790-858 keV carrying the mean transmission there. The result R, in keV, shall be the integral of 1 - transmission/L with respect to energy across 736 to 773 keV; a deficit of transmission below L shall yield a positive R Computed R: -1.4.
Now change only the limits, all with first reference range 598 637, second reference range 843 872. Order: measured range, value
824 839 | -2.6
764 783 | -2.5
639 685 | -4.3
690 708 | -2.1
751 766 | -2.0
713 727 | -1.6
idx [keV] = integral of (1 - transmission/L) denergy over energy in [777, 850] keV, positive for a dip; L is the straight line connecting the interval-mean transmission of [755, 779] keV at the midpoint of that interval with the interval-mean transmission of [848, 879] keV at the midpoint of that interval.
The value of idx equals -1.8 keV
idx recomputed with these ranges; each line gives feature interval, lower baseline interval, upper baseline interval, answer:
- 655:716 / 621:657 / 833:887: -3.7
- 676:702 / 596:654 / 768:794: -1.3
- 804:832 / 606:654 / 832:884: -1.3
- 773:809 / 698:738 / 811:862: 0.3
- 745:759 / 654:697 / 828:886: -0.5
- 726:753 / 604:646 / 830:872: -2.3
